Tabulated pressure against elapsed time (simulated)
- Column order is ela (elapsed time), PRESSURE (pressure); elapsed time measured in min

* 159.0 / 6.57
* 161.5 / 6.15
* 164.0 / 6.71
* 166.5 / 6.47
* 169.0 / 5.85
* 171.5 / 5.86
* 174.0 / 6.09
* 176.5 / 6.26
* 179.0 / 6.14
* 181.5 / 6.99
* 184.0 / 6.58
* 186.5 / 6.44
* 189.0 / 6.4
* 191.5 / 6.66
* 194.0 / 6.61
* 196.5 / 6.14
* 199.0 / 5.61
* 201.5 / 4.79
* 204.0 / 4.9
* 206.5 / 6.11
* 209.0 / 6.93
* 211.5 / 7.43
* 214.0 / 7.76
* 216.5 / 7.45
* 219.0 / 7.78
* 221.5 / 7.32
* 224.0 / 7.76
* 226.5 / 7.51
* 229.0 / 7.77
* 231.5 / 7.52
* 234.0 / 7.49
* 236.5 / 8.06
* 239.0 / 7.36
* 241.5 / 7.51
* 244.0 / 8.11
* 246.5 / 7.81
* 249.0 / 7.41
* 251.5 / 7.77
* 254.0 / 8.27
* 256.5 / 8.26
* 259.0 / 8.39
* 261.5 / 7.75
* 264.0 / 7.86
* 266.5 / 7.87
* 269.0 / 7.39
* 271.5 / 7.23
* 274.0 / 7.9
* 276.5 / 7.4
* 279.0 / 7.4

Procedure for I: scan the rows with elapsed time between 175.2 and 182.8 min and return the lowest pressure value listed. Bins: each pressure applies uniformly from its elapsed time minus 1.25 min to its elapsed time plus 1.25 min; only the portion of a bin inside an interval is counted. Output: 6.14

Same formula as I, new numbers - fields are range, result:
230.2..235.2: 7.49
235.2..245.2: 7.36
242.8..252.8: 7.41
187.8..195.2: 6.4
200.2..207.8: 4.79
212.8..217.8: 7.45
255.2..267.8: 7.75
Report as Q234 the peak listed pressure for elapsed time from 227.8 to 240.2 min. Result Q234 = 8.06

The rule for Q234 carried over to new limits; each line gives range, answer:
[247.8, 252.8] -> 7.77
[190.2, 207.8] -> 6.66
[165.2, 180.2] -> 6.47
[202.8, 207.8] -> 6.11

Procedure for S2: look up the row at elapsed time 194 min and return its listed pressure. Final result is 6.61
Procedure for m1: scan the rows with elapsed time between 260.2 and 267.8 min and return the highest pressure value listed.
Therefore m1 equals 7.87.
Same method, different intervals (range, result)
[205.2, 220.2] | 7.78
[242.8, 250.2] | 8.11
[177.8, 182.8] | 6.99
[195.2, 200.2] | 6.14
